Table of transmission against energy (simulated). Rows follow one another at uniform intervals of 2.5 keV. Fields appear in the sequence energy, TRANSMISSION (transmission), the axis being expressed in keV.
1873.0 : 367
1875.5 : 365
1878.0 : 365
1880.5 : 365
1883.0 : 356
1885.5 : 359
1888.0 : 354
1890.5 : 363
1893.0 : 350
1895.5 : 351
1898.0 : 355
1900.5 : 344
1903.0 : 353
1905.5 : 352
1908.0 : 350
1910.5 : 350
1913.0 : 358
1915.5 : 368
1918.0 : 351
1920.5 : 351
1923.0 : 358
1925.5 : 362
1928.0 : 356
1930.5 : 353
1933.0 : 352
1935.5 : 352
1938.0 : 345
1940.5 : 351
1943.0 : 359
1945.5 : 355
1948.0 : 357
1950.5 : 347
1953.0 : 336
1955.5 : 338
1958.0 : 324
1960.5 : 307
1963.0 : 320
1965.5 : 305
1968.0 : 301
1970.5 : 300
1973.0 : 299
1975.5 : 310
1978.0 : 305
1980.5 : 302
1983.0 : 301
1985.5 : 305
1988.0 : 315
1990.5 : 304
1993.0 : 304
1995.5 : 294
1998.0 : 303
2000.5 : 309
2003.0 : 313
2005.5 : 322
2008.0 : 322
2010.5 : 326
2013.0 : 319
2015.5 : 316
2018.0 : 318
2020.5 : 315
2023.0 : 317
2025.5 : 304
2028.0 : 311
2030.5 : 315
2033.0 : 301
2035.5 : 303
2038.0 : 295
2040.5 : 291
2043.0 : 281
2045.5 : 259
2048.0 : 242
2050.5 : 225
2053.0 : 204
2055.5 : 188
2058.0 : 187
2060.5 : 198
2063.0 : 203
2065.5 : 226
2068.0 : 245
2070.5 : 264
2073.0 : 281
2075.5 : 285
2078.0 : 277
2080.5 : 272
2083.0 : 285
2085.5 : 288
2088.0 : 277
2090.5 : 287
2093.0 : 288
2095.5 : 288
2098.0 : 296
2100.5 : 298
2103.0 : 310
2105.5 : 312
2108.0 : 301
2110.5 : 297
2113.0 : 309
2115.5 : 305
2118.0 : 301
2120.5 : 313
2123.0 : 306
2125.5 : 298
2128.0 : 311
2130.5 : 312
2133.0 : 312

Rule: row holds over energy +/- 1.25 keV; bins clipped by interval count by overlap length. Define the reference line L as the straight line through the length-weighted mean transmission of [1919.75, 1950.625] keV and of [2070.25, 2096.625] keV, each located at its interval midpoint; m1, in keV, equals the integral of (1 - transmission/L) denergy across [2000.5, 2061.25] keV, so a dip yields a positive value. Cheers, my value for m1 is 4.9 keV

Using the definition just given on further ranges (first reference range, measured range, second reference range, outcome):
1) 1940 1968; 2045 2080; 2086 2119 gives 8.23 keV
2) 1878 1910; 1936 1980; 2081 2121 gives 1.28 keV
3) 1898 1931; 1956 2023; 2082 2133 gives 4.53 keV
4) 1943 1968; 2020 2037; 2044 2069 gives -4.04 keV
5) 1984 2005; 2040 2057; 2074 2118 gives 3.46 keV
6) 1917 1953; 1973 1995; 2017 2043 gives 1.58 keV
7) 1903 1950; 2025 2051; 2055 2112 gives 0.75 keV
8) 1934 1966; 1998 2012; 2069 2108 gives 0.06 keV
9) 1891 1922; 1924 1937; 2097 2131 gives -0.28 keV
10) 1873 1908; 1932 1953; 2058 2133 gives -0.84 keV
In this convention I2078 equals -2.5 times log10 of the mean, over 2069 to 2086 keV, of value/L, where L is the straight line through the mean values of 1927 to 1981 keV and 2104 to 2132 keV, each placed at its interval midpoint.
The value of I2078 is 0.13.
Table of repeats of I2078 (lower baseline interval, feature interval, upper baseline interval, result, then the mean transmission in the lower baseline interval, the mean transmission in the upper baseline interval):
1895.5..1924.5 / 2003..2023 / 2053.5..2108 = -0.07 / 354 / 265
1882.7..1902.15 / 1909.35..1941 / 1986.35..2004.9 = -0.05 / 354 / 307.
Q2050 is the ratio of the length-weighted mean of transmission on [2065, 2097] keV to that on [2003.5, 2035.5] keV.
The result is 0.87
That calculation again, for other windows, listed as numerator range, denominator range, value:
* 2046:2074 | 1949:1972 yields 0.70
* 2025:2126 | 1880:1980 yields 0.80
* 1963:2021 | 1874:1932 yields 0.87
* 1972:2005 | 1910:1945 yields 0.86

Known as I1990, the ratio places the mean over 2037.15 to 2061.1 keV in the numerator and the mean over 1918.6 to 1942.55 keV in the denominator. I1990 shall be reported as 0.67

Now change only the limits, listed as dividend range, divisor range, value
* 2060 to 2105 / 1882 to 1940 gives 0.77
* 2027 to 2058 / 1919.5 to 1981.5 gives 0.79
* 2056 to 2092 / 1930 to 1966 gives 0.75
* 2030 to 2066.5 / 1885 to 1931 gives 0.70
